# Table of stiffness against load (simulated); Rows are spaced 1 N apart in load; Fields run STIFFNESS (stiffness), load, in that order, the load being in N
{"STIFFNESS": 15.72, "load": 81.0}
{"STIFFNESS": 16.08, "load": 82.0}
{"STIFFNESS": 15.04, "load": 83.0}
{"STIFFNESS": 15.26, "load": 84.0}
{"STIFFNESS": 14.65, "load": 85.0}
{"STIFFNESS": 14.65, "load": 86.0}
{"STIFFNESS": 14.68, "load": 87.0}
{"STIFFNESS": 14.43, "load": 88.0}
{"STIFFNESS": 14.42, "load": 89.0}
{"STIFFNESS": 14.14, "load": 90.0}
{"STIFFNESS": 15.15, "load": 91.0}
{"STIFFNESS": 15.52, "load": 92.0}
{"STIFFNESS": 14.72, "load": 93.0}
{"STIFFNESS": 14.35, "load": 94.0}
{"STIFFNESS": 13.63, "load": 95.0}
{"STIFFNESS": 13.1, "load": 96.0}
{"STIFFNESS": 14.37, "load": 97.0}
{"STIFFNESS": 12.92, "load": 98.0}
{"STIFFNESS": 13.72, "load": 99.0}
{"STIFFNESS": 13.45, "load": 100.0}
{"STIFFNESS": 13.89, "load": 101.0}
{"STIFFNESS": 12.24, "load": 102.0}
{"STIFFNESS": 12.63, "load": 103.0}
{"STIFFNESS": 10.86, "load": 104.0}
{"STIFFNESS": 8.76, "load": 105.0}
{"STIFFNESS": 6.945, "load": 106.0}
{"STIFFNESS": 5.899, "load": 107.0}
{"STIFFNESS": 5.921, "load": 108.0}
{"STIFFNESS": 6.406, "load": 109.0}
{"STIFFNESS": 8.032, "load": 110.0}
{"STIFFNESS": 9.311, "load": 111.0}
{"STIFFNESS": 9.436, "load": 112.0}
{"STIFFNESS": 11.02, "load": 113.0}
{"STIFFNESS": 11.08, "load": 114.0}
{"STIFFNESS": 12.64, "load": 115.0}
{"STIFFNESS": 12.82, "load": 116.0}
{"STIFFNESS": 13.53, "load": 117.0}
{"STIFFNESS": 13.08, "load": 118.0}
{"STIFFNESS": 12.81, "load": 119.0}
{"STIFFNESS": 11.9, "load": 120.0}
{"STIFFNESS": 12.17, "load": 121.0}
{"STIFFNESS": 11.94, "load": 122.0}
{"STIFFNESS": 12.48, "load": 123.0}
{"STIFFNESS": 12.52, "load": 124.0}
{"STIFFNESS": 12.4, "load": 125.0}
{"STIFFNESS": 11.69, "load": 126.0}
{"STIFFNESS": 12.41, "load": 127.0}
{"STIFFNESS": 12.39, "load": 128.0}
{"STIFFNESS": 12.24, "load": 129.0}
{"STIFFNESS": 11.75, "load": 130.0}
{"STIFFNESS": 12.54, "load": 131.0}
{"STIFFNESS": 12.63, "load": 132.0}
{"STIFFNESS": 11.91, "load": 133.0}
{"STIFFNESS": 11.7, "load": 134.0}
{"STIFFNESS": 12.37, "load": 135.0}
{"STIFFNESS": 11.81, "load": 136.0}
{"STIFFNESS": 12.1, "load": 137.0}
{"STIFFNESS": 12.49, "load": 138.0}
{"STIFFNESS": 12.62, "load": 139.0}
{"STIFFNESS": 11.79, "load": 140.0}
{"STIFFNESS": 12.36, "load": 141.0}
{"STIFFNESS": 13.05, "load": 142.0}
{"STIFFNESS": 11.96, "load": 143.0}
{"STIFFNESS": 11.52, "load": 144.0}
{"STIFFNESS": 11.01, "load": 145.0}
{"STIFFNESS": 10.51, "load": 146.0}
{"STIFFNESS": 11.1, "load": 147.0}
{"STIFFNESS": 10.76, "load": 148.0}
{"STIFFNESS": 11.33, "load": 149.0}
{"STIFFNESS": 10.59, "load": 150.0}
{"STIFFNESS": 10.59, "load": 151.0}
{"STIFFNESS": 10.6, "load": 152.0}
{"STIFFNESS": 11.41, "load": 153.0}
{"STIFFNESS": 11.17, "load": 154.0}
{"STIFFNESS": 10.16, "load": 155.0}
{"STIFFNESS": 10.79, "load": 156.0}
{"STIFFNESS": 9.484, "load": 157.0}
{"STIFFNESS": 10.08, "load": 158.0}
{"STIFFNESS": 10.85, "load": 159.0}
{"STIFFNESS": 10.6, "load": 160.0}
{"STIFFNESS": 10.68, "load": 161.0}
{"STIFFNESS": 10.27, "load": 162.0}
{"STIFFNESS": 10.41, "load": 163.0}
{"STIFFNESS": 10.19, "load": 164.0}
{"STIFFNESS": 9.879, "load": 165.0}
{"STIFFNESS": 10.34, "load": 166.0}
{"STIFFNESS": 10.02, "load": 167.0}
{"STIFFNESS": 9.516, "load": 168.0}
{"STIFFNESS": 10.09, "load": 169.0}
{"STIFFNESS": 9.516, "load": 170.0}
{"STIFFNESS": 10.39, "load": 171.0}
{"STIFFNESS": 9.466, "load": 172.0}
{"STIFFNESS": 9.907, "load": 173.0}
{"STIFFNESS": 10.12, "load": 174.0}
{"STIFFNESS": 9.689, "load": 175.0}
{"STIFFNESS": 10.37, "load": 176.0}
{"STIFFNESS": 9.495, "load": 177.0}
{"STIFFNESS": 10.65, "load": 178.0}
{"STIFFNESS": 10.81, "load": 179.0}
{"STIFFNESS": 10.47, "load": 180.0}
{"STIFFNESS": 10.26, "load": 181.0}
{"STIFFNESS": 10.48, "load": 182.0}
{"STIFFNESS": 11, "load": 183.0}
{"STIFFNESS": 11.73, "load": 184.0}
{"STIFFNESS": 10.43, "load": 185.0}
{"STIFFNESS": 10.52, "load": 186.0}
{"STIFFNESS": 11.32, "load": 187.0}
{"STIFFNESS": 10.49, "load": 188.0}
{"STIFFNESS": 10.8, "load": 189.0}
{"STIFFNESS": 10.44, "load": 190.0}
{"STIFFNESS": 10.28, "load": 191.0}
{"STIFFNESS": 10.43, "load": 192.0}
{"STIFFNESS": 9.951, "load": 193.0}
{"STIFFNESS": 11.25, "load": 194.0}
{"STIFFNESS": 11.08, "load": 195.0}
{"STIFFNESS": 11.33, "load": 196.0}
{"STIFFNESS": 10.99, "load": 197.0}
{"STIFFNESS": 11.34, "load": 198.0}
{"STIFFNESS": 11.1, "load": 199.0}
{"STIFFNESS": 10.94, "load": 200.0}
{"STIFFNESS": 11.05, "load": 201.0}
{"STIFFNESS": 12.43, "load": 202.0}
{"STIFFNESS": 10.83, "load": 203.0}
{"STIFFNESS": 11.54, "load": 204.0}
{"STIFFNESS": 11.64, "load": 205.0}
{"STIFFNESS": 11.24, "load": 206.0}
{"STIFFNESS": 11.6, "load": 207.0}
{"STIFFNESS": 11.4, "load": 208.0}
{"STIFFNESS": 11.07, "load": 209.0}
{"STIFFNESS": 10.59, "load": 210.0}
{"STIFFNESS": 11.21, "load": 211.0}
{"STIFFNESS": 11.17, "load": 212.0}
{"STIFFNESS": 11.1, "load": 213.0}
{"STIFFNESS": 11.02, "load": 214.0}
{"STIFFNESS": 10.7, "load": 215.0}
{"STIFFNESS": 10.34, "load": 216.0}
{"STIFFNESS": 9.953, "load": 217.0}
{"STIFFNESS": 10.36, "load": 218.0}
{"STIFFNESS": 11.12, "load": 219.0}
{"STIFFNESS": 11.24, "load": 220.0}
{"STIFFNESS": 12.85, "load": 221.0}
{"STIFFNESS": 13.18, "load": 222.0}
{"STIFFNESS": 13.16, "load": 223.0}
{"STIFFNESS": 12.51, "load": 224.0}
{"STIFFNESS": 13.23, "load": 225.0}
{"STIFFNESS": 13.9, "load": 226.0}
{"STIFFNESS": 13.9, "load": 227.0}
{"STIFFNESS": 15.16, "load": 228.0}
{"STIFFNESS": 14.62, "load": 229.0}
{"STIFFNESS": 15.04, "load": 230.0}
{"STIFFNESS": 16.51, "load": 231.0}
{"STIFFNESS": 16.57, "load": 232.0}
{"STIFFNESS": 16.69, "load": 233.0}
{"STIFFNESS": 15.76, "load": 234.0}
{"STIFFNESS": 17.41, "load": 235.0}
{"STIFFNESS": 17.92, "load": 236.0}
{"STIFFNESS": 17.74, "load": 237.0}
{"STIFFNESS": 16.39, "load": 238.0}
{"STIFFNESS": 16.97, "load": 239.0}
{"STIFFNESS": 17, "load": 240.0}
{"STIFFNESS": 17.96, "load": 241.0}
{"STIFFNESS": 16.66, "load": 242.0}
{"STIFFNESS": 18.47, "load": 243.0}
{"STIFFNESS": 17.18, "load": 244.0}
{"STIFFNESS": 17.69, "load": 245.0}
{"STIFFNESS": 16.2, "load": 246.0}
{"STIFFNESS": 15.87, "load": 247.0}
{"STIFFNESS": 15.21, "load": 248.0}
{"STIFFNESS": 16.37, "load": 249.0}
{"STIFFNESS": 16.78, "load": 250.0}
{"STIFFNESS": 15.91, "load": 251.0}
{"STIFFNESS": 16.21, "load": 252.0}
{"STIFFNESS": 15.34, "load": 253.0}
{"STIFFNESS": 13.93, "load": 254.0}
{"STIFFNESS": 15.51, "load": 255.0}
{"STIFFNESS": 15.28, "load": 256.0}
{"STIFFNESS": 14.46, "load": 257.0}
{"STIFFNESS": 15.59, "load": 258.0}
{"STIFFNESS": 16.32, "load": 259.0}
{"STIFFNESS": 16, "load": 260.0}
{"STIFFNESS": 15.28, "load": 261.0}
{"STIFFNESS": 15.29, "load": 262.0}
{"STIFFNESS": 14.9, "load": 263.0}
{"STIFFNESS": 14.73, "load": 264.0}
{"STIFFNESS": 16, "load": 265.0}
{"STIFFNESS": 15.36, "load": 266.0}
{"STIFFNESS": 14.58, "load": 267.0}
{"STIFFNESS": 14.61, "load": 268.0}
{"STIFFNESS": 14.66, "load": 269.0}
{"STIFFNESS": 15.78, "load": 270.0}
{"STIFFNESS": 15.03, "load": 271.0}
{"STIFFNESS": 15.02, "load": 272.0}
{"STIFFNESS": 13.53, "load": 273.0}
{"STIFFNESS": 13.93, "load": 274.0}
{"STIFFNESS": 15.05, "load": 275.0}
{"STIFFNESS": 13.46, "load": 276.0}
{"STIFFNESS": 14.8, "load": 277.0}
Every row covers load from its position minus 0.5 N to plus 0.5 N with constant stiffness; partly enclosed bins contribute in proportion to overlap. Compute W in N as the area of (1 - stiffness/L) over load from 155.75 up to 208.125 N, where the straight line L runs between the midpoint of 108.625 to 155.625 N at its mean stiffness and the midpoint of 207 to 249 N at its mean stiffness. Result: 9.5 N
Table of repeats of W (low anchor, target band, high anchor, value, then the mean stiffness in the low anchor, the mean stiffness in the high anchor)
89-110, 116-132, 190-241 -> -0.44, 11.9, 12.8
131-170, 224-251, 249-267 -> -2.89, 11.1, 15.5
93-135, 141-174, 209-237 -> 4.55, 11.6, 13.3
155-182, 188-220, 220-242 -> 5.17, 10.2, 15.4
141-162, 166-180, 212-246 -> 2.23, 10.9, 14.5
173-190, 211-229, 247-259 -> 1.57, 10.5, 15.6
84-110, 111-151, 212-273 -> 3.35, 12.4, 14.9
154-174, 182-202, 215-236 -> 1.49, 10.2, 13.7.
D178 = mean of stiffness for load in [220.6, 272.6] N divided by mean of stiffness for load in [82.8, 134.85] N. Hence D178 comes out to 1.27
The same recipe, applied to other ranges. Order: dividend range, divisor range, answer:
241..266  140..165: 1.46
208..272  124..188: 1.33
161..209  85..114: 0.89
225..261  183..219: 1.47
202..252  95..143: 1.21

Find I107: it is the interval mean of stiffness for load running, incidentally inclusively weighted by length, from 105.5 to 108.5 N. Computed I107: 6.25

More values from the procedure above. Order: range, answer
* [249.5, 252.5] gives 16.3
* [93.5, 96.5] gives 13.7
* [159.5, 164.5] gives 10.4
